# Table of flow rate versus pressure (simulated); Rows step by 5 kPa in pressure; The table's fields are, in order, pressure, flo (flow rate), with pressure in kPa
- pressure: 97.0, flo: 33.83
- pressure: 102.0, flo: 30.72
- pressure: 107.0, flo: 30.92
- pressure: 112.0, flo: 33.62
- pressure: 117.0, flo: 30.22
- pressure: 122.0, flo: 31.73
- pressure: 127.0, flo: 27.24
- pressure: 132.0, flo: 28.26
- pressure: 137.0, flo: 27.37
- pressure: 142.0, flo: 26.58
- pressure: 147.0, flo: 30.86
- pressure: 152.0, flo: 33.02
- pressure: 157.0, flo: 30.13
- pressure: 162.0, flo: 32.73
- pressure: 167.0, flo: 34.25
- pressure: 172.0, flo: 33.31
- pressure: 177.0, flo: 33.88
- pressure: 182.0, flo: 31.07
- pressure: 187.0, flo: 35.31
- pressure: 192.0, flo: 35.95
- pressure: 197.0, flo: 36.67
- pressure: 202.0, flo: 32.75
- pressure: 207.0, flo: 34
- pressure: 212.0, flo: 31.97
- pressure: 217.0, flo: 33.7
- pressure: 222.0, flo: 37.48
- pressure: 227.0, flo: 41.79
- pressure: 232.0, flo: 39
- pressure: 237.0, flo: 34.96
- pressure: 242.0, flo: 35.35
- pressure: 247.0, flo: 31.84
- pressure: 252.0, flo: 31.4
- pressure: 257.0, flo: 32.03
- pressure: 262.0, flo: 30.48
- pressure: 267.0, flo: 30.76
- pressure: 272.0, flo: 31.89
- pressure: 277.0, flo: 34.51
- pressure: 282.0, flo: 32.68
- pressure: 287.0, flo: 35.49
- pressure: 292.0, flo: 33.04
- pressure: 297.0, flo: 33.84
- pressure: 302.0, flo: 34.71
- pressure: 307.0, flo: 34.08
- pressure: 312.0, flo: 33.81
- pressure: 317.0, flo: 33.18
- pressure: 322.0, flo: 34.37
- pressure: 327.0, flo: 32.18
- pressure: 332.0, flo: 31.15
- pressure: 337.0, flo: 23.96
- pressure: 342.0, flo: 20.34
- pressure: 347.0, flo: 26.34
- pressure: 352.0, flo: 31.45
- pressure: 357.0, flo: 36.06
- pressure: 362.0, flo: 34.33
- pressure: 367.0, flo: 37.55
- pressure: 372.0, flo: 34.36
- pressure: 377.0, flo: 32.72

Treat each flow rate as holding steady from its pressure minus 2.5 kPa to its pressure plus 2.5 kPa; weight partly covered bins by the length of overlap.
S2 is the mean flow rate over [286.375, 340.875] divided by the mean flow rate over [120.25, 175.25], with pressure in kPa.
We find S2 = 1.1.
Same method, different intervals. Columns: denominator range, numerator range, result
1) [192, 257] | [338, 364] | 0.84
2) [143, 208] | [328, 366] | 0.89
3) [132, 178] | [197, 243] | 1.15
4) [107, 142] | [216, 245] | 1.25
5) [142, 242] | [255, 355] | 0.92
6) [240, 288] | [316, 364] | 0.93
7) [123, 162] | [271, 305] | 1.15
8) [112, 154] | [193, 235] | 1.21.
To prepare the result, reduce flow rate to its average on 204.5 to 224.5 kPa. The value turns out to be 34.3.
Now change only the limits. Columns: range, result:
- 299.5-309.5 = 34.4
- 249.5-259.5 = 31.7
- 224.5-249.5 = 36.6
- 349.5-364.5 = 33.9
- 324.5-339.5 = 29.1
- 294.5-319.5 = 33.9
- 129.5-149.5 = 28.3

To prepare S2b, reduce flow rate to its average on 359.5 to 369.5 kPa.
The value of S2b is 35.9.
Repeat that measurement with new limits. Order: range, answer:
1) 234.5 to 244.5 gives 35.2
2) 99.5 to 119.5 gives 31.4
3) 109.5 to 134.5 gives 30.2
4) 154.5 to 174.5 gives 32.6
